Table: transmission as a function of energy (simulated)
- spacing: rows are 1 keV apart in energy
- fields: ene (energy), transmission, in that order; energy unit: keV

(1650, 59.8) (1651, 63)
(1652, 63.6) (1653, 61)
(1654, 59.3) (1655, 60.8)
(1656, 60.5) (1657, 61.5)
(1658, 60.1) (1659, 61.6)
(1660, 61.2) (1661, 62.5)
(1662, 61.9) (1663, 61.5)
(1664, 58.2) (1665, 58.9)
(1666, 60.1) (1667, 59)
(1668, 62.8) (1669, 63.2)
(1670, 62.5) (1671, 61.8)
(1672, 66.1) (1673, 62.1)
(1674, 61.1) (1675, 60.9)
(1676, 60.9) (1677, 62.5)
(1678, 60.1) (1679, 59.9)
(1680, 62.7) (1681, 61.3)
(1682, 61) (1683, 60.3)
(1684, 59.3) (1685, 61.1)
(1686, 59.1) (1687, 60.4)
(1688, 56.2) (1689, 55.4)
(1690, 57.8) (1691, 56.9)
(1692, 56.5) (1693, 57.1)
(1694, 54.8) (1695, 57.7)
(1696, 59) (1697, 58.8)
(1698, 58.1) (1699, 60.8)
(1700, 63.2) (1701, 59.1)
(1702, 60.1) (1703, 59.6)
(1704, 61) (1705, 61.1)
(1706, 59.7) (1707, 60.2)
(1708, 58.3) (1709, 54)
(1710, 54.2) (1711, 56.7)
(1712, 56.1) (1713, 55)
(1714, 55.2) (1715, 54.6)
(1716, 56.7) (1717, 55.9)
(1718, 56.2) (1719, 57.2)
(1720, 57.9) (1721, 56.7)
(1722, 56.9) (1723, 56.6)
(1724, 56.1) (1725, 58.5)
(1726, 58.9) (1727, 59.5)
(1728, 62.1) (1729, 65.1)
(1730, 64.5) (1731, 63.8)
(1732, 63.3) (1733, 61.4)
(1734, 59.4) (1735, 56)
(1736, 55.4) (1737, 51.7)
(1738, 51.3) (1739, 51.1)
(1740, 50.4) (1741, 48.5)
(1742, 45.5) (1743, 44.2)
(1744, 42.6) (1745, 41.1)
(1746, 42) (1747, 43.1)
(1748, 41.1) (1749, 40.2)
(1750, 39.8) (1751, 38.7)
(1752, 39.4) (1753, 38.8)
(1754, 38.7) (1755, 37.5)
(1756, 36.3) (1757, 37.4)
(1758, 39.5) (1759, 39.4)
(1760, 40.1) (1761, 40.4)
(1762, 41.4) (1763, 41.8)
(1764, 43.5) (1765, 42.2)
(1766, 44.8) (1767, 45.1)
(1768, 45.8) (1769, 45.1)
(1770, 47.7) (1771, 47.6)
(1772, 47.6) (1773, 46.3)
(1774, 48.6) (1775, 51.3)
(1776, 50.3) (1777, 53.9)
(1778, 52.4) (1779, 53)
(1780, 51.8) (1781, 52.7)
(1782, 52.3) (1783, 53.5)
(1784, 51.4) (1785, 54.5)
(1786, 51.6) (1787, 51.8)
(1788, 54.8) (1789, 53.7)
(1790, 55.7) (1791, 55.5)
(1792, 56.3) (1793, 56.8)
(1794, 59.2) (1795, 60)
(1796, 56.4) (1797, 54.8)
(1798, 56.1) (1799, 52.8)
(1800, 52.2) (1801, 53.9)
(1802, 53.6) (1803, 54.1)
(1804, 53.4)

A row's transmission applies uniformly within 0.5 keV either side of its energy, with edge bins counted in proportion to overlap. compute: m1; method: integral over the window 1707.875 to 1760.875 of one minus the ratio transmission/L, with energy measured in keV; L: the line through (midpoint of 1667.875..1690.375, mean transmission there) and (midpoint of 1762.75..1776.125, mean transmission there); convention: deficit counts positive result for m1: 1.3 keV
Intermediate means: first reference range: 60.8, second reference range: 46.2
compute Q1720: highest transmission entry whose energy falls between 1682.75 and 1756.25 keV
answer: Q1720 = 65.1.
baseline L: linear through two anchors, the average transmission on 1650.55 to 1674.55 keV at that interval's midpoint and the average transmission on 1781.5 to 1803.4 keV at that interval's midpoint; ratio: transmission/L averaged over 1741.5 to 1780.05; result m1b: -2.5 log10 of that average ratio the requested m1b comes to 0.27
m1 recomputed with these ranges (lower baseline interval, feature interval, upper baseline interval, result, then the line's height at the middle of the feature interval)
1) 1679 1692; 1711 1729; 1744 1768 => -2.6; 50.1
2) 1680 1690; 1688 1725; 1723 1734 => 1.6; 60.2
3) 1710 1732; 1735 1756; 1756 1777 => 2.8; 50.7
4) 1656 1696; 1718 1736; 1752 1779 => -3.0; 51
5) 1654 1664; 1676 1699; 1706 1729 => 0.1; 59.2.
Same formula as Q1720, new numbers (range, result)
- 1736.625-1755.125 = 51.7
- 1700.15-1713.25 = 61.1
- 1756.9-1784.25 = 53.9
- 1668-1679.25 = 66.1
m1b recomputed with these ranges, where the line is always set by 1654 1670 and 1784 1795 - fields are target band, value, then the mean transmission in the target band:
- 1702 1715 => 0.02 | 57.6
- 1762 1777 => 0.20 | 46.4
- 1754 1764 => 0.39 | 39.5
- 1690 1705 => 0.01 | 58.8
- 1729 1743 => 0.04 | 55.5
